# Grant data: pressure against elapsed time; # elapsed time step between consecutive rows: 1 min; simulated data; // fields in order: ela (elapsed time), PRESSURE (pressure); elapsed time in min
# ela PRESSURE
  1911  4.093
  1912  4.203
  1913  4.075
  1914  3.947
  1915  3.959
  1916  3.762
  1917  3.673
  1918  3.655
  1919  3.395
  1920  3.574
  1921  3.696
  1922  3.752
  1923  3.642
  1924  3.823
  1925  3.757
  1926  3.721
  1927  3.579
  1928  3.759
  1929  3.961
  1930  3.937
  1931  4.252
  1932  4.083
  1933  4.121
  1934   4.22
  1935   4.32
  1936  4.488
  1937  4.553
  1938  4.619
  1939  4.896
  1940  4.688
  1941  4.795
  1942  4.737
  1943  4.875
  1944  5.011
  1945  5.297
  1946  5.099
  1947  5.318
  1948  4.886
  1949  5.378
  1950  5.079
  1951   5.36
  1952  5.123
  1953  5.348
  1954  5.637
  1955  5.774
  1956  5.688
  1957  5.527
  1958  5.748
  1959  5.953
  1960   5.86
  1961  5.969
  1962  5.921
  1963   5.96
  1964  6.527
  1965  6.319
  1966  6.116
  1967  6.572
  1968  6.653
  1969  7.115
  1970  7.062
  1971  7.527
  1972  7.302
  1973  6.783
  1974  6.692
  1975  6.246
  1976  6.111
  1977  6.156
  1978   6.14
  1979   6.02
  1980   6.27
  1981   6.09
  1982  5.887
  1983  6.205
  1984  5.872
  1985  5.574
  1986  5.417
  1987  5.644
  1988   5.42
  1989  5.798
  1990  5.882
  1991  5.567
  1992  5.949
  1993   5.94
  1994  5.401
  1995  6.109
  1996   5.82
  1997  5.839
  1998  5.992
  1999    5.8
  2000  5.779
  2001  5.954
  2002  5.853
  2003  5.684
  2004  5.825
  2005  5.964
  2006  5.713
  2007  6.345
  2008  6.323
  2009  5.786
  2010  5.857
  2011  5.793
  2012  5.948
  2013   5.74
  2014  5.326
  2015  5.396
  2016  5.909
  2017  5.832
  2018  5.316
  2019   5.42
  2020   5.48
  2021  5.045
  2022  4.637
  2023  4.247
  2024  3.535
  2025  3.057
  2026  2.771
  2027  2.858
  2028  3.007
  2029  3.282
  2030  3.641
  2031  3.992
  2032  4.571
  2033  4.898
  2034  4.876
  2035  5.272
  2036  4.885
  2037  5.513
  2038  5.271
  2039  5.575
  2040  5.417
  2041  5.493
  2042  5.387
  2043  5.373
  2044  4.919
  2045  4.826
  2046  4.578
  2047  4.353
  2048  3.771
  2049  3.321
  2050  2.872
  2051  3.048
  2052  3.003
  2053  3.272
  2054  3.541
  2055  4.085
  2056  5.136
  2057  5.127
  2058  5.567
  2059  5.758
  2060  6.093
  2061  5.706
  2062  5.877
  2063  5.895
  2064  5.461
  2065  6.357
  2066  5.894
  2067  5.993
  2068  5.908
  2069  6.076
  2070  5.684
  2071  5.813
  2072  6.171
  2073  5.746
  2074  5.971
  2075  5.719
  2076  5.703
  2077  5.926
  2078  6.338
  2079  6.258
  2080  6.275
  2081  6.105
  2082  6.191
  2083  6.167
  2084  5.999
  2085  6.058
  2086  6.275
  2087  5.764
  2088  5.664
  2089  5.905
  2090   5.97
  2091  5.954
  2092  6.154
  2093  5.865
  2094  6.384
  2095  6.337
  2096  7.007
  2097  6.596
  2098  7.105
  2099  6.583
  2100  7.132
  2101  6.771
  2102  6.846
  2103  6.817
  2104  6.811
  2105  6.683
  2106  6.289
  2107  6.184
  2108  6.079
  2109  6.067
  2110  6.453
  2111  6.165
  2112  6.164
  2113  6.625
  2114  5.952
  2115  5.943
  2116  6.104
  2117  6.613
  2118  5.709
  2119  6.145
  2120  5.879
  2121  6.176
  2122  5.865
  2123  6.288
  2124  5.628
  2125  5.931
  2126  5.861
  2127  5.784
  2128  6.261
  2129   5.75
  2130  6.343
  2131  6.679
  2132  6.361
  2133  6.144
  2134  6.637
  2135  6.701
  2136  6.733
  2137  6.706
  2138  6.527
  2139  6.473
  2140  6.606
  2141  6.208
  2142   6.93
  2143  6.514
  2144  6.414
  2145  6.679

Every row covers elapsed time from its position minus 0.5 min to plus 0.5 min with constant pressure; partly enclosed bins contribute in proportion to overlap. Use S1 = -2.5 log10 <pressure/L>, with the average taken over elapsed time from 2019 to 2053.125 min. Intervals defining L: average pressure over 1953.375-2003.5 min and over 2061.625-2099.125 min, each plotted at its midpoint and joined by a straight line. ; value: 0.37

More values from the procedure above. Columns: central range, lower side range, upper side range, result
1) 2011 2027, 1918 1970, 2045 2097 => 0.085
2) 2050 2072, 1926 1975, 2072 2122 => 0.166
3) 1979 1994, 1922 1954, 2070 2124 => -0.153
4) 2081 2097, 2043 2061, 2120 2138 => -0.165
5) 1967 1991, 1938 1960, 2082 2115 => -0.146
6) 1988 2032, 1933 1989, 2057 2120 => 0.122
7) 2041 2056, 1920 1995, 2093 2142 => 0.398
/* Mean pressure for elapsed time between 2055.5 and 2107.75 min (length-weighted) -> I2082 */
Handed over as 6.12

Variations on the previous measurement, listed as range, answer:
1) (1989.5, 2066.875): 5.08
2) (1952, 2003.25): 6.04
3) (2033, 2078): 5.15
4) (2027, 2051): 4.5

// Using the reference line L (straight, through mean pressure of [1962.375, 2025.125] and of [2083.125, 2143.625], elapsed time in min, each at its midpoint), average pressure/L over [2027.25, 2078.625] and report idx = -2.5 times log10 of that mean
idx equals 0.21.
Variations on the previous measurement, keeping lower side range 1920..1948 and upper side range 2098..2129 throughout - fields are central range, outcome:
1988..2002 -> -0.17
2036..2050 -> 0.14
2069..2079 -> -0.02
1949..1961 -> -0.22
